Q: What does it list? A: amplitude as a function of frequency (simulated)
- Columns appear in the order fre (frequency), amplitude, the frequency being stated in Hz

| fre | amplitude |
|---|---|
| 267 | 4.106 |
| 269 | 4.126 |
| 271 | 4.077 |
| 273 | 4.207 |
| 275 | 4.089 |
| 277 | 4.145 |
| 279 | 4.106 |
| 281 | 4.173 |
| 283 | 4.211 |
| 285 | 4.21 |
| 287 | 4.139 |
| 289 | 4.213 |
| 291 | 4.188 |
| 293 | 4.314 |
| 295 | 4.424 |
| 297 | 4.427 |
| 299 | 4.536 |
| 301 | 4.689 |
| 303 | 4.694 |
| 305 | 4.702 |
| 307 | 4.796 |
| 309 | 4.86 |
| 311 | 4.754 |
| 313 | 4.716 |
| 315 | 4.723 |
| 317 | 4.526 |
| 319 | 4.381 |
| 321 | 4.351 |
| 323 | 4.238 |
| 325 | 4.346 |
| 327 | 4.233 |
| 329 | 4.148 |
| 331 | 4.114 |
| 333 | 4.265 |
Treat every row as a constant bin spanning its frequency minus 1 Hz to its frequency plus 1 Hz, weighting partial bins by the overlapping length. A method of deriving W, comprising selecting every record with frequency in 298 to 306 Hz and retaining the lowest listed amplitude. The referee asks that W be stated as 4.536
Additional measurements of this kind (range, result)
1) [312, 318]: 4.526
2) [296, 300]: 4.427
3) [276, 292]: 4.106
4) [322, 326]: 4.238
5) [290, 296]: 4.188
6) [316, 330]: 4.148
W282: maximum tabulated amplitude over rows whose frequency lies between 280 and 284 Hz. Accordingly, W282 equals 4.211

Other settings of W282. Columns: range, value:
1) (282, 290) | 4.213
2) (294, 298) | 4.427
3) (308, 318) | 4.86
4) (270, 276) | 4.207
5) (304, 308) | 4.796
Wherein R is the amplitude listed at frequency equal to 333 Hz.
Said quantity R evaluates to 4.265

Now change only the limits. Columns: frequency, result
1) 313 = 4.716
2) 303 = 4.694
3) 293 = 4.314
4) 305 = 4.702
